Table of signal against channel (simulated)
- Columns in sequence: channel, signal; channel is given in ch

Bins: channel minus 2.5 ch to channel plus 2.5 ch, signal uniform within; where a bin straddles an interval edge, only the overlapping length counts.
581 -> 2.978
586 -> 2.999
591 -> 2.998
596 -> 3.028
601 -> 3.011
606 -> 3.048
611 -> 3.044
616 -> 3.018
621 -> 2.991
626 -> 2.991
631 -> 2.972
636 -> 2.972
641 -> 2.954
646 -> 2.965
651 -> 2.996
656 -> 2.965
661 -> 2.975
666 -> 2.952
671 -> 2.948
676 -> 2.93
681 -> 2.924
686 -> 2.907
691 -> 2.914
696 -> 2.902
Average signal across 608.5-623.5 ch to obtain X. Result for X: 3.02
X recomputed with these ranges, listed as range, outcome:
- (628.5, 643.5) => 2.97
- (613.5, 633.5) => 2.99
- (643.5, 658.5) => 2.98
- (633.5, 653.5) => 2.97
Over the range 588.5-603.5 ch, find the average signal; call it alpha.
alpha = 3.01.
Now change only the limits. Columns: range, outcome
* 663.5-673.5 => 2.95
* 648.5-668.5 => 2.97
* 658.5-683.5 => 2.95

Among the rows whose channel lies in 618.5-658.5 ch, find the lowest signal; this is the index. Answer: 2.954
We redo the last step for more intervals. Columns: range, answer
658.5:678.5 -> 2.93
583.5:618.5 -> 2.998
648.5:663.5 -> 2.965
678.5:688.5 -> 2.907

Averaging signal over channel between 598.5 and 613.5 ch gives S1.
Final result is 3.03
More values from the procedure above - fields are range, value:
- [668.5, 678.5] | 2.94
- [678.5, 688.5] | 2.92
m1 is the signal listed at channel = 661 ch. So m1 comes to 2.975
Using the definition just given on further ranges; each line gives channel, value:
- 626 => 2.991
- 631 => 2.972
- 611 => 3.044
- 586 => 2.999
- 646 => 2.965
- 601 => 3.011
